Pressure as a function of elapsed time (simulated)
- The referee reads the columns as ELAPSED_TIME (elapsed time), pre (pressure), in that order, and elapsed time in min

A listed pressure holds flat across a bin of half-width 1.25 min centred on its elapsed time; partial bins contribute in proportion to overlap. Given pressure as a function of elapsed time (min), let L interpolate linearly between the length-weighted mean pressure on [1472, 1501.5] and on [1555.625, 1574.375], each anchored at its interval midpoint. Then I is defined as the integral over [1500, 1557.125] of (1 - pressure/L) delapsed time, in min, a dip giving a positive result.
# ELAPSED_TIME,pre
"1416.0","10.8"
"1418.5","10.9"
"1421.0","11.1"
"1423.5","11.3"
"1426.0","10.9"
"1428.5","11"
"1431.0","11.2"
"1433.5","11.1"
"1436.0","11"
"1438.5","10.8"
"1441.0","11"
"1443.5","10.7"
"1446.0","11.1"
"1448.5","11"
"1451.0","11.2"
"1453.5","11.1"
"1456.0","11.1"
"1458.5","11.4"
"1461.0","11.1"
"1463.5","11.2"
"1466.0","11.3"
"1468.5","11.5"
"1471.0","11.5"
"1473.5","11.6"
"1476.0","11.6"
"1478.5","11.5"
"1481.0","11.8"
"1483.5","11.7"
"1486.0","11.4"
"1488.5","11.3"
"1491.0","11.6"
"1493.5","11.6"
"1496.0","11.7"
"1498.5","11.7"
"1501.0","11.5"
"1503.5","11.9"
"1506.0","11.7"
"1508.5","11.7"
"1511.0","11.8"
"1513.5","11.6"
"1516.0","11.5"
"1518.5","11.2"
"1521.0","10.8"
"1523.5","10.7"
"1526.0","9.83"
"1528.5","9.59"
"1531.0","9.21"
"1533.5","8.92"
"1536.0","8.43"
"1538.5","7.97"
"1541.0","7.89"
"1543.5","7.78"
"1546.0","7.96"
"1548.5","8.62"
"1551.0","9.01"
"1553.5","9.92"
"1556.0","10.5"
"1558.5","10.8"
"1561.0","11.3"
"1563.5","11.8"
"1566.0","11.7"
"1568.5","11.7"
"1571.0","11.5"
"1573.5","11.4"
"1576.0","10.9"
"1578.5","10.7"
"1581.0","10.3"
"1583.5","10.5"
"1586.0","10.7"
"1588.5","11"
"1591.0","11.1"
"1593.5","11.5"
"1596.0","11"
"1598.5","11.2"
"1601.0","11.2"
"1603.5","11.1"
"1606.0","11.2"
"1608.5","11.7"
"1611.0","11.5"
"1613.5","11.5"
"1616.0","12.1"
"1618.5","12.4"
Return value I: 7.4 min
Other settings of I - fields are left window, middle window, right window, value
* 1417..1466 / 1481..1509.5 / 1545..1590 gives -2.0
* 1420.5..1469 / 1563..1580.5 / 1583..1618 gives -0.1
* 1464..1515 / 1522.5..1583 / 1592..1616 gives 8.0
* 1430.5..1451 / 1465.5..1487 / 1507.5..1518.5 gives -0.5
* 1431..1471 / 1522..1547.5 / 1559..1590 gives 5.2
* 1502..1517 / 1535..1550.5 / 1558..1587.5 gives 4.4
